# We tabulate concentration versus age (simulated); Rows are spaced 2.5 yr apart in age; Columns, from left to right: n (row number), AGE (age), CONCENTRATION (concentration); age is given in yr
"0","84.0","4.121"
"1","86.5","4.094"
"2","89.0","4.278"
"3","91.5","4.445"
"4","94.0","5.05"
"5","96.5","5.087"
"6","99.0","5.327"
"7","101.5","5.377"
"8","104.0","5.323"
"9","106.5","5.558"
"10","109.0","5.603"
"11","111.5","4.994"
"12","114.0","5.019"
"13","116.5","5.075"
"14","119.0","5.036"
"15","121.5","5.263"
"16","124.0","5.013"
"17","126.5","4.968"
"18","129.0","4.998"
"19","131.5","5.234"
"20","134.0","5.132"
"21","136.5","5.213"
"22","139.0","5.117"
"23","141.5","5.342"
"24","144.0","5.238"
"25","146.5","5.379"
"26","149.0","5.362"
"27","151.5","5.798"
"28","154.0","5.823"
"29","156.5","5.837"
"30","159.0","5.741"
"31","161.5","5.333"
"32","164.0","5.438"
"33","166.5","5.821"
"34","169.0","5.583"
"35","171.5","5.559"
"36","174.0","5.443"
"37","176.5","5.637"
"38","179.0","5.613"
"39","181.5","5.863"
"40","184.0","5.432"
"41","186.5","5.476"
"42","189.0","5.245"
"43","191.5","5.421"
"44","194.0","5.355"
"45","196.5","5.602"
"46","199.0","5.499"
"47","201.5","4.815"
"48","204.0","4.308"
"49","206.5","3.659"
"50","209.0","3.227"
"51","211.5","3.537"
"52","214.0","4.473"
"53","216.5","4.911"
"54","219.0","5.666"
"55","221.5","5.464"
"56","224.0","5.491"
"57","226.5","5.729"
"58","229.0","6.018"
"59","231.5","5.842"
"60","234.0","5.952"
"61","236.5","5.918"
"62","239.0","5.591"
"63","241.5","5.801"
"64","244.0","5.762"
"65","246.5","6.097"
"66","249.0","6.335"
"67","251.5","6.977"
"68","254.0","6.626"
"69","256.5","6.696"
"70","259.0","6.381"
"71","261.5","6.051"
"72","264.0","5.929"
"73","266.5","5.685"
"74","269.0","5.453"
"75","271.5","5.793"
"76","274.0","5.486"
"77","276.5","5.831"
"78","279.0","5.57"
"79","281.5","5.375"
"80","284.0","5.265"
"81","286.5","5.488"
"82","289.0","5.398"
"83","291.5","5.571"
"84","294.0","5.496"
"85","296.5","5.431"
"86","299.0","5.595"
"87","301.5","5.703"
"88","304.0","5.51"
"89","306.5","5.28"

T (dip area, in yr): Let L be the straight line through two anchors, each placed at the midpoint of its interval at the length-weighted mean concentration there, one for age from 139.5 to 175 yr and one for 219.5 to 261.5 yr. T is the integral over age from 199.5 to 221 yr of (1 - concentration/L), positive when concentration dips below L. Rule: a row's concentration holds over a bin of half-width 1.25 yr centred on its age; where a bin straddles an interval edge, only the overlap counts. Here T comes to 5.33 yr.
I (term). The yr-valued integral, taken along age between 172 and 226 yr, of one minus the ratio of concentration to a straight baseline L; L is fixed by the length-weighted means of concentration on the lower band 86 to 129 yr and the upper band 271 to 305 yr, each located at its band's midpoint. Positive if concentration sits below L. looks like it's 2.23 yr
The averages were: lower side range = 5.05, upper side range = 5.53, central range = 5.07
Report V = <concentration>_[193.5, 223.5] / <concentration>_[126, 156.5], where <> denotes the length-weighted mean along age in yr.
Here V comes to 0.9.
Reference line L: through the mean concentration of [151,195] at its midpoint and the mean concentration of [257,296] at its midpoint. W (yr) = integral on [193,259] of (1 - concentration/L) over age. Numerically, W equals 2.0 yr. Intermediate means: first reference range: 5.58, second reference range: 5.67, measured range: 5.45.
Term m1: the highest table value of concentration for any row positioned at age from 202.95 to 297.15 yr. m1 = 6.977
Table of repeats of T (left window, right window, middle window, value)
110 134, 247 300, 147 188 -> -2.33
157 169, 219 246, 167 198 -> 0.65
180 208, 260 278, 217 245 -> -1.46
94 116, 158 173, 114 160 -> 1.12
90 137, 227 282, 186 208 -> 2.42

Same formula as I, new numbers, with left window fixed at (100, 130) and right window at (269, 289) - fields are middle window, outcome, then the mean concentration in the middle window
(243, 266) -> -3.5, 6.3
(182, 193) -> -0.2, 5.42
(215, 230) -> -0.3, 5.52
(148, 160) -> -1.0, 5.72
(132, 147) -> 0.0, 5.23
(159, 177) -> -0.9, 5.55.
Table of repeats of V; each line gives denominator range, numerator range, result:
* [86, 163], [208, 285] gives 1.09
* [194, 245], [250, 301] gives 1.12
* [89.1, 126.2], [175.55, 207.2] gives 1.02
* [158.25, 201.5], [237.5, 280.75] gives 1.09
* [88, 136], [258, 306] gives 1.10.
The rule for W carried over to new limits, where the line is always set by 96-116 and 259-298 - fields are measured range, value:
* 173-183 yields -0.40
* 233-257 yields -2.64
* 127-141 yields 0.52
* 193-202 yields 0.17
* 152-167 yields -0.77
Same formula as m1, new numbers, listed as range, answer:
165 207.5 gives 5.863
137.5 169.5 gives 5.837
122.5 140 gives 5.234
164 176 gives 5.821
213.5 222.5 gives 5.666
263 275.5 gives 5.929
